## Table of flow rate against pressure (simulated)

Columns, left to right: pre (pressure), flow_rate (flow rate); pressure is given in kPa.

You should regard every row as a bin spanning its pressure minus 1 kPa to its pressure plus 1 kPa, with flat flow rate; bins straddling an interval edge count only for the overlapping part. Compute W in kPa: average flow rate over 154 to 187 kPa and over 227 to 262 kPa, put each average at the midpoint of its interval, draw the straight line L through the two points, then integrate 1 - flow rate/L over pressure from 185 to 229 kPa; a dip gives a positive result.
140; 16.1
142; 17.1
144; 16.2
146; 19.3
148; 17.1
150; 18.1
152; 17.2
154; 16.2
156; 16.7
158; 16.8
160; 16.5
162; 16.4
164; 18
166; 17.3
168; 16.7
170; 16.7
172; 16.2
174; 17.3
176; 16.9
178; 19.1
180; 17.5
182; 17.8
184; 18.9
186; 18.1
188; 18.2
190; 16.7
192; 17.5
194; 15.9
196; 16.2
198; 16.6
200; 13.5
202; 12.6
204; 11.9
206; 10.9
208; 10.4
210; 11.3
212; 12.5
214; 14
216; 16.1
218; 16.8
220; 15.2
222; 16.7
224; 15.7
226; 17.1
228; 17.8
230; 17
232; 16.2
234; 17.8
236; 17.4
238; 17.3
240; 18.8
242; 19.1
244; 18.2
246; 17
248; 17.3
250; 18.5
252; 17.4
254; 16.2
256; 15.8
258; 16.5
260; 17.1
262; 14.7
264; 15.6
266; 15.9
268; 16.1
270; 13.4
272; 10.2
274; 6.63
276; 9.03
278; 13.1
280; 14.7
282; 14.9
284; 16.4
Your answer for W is 5.62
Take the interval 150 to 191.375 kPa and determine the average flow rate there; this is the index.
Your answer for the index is 17.3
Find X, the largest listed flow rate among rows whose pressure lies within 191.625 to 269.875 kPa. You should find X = 19.1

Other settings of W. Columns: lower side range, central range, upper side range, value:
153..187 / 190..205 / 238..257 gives 2.0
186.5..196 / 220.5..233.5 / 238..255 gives 0.6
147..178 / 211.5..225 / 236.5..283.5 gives 0.6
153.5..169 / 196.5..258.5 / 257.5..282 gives -4.3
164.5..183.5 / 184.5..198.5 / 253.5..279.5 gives -0.4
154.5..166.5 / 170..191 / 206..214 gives -4.1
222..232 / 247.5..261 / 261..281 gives -2.4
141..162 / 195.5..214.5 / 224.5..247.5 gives 4.9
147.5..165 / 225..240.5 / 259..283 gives -2.9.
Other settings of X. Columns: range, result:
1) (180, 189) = 18.9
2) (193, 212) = 16.6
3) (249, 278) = 18.5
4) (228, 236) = 17.8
